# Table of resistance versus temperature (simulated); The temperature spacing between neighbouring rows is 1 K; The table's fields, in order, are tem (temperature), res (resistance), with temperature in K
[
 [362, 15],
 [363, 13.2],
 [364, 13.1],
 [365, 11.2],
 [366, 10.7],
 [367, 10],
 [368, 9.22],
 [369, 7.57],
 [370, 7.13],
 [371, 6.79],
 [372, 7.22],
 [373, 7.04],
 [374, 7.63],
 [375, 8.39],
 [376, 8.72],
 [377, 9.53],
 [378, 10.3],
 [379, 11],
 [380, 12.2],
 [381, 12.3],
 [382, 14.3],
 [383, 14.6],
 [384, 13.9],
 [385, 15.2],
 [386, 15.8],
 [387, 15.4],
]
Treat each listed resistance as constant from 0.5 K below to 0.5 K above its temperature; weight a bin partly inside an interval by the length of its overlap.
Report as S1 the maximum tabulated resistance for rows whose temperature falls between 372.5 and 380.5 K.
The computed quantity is 12.2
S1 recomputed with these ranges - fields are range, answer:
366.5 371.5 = 10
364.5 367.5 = 11.2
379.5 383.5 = 14.6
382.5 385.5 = 15.2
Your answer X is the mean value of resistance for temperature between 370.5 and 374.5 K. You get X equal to 7.17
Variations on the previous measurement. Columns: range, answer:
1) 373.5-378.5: 8.91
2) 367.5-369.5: 8.39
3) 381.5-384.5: 14.3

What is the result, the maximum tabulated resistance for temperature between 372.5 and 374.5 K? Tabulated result 7.63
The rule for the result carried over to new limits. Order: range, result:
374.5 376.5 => 8.72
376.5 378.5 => 10.3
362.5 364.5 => 13.2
